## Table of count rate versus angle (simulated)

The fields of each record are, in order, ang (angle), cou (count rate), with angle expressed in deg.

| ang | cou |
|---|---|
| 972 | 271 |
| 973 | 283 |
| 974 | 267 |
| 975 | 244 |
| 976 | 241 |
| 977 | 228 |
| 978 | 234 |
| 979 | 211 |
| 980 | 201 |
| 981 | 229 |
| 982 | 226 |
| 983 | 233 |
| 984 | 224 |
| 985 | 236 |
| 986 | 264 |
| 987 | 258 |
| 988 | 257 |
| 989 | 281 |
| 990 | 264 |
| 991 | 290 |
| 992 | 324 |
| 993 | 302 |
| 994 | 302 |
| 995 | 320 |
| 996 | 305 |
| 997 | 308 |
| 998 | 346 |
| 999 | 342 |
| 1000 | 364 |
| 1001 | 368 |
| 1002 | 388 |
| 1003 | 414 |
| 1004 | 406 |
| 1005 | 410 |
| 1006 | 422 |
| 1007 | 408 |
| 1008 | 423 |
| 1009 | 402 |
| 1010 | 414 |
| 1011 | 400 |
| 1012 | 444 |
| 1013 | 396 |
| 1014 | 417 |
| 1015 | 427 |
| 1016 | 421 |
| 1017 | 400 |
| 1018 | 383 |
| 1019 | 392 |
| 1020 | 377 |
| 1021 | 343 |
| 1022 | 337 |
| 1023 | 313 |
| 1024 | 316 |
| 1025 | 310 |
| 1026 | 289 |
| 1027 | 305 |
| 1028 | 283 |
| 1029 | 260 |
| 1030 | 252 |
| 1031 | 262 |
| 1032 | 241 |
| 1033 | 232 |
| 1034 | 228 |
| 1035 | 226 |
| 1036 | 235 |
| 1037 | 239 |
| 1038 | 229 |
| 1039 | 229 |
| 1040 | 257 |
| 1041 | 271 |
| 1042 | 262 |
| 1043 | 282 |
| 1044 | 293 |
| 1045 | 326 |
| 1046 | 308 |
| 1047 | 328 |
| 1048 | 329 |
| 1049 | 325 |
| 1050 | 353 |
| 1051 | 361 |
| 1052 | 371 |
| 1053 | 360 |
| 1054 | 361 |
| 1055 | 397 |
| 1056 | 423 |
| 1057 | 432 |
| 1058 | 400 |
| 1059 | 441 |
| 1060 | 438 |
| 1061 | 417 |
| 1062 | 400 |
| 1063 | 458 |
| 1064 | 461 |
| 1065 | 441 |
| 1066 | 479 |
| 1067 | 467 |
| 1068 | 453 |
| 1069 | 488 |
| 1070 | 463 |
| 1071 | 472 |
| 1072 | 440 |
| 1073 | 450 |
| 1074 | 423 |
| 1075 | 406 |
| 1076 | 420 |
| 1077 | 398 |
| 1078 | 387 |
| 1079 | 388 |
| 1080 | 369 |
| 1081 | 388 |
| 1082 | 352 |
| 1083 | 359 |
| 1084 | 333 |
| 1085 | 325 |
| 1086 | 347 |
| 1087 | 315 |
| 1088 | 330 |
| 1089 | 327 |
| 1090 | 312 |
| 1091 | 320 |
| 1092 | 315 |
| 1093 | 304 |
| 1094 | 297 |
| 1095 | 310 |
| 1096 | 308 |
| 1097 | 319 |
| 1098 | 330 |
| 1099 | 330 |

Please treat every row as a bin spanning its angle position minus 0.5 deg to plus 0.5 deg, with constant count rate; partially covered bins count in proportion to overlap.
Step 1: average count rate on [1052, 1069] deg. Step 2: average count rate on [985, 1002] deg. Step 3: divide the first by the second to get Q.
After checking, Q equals 1.39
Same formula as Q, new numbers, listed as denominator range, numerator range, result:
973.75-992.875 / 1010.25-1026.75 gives 1.50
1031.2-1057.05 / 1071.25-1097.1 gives 1.19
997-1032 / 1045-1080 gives 1.12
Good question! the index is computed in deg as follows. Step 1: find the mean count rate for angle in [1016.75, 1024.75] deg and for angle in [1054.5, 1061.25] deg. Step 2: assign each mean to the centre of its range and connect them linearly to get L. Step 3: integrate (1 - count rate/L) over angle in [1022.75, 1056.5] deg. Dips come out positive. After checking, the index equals 8.1 deg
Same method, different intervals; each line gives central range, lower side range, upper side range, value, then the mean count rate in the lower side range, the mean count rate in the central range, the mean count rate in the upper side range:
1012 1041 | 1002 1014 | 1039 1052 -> 4.37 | 412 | 309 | 307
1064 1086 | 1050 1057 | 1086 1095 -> -4.45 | 381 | 414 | 316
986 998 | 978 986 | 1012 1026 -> -1.23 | 226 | 293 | 371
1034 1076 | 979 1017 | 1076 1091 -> -2.61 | 335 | 369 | 353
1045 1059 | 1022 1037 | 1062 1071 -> 0.73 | 269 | 367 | 461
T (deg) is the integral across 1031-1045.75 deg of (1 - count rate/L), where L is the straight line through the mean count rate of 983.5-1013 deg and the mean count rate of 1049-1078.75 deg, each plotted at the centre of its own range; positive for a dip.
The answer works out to 5.1 deg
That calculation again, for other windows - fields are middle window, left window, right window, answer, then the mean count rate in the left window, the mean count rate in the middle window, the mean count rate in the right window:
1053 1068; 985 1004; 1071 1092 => -2.95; 317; 428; 371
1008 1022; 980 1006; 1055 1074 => -2.07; 307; 400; 444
